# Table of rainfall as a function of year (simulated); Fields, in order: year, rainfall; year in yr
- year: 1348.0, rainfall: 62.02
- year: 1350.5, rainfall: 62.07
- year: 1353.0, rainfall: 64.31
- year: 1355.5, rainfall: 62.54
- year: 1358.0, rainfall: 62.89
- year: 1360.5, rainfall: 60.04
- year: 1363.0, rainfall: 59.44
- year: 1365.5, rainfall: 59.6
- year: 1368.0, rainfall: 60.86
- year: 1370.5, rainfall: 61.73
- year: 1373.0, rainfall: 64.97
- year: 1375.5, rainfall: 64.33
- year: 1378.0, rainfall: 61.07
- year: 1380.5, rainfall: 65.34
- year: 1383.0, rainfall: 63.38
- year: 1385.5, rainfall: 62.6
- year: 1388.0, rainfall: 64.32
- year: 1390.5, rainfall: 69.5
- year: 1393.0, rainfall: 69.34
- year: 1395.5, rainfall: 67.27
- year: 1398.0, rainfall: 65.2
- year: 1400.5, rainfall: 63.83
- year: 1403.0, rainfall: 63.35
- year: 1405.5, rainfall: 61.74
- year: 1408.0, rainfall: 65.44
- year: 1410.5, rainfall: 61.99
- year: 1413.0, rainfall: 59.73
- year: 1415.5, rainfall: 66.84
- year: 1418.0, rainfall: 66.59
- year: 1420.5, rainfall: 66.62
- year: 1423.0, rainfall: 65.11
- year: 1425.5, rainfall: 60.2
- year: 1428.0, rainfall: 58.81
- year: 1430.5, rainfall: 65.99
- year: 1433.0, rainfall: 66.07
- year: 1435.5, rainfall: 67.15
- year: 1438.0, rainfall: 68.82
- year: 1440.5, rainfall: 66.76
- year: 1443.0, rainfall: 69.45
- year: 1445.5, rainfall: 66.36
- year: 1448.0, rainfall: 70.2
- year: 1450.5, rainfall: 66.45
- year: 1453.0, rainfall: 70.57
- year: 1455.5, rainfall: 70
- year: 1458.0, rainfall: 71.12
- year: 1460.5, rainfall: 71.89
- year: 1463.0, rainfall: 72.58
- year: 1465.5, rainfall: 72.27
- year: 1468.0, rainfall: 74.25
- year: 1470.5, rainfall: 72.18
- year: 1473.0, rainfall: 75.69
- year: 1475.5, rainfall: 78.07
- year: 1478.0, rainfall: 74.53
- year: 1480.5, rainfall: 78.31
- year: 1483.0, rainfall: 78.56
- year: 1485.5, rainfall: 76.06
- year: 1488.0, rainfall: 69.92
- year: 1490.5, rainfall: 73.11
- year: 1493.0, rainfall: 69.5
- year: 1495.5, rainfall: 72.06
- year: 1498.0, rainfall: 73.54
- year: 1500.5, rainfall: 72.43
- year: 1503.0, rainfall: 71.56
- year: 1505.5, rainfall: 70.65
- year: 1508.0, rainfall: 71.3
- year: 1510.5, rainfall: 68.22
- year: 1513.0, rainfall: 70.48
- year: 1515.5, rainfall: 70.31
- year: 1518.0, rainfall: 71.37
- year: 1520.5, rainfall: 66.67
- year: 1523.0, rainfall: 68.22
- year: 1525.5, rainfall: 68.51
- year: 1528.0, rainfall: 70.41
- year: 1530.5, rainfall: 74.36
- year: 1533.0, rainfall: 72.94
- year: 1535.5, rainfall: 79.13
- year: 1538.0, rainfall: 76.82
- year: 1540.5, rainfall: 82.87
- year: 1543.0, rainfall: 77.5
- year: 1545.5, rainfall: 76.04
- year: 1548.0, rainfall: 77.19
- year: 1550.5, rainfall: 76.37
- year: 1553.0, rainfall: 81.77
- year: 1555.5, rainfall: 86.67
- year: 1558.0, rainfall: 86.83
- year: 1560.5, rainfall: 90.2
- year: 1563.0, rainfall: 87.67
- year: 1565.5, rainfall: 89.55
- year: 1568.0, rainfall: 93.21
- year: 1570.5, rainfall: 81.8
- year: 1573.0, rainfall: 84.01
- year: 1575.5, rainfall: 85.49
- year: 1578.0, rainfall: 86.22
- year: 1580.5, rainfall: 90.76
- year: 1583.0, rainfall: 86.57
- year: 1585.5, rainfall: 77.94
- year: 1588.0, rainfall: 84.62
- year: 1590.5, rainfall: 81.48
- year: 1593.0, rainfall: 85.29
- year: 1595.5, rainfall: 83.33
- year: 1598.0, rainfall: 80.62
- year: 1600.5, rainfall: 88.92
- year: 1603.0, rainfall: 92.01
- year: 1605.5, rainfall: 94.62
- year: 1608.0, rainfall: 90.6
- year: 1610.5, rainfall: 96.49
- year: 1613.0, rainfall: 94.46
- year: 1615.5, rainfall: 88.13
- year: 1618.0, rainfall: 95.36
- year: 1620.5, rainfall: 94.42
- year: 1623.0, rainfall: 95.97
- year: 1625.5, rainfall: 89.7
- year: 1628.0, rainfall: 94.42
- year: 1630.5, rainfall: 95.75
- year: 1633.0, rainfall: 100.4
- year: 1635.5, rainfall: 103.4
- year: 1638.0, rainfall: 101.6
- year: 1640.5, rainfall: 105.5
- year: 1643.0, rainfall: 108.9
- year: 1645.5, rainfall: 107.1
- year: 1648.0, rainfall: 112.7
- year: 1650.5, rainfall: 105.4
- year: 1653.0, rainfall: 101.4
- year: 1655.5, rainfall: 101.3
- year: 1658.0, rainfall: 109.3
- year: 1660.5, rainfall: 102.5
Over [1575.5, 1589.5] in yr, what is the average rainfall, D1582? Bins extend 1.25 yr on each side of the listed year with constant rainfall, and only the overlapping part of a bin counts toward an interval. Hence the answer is 85.2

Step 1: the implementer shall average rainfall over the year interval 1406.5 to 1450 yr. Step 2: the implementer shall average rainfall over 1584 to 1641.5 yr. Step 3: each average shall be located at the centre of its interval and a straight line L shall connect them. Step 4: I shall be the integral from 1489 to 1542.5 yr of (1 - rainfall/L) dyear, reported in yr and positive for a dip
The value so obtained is 4.0 yr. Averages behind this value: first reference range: 65.4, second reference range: 91.9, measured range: 72.2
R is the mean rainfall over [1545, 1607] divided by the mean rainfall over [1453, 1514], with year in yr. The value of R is 1.2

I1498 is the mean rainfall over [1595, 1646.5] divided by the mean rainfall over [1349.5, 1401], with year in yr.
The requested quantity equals 1.5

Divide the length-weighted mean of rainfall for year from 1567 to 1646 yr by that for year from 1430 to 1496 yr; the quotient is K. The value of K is 1.3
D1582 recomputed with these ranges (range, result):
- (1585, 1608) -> 86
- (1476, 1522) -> 72.2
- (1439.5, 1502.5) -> 72.2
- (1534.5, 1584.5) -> 83.8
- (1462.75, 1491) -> 74.7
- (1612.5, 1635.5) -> 94.8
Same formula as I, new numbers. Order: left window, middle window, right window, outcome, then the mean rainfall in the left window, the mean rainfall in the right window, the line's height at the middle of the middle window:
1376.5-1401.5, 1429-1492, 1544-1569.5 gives 1.7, 65.2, 84.5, 73.4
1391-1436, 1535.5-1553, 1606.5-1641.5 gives 1.2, 64.6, 96.1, 84.1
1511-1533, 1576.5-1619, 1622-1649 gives 1.4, 70.1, 101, 91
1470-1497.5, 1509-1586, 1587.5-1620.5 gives 3.0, 74.4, 89.2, 82.3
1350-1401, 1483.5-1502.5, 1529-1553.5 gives 0.2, 63.6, 77.3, 73.3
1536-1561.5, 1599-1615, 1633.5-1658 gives 0.5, 81.1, 105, 95.6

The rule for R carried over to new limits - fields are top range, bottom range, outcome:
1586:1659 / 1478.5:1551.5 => 1.31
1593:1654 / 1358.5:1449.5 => 1.50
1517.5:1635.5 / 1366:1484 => 1.26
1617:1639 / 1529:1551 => 1.26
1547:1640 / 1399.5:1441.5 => 1.38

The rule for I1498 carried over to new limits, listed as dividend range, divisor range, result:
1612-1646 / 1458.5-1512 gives 1.34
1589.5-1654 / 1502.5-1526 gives 1.37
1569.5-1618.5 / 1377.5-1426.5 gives 1.35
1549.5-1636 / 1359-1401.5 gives 1.40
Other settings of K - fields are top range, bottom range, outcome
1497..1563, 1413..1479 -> 1.09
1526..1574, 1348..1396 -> 1.28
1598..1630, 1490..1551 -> 1.27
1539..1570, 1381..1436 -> 1.30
